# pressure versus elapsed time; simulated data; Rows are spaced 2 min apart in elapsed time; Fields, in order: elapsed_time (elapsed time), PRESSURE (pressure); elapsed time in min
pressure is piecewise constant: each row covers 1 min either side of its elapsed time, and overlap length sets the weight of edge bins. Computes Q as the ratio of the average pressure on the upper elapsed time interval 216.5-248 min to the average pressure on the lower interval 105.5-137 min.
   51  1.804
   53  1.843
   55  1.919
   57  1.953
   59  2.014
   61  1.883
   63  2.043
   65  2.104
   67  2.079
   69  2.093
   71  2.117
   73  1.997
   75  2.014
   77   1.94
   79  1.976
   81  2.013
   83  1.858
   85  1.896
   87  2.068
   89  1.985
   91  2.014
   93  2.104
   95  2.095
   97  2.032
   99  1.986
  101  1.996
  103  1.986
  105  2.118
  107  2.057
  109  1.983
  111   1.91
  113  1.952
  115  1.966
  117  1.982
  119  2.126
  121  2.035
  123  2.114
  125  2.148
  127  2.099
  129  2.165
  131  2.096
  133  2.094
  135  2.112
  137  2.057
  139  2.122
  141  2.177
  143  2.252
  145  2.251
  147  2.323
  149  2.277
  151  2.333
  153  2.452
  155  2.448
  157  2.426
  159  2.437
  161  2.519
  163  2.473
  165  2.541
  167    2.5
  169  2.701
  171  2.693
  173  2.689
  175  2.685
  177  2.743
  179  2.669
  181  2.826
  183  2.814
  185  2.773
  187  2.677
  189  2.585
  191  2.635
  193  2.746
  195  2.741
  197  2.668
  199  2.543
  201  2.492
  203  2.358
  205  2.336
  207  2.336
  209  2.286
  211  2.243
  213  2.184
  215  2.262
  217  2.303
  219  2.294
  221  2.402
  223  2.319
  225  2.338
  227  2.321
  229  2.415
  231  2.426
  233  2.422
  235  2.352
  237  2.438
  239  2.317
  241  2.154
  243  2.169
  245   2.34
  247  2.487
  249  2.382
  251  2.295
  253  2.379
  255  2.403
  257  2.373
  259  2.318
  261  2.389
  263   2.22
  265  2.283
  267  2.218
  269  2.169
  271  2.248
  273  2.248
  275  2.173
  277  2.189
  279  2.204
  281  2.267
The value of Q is 1.1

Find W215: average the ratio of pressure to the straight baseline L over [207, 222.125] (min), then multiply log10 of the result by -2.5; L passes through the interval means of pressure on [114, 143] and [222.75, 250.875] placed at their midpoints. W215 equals 0.00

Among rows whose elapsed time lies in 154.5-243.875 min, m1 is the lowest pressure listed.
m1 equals 2.154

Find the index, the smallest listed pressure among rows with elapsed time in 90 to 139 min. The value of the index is 1.91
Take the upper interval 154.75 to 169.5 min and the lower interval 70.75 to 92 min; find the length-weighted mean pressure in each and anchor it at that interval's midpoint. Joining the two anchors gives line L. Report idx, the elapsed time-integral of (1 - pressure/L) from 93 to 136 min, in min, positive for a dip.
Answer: 2.8 min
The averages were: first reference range 1.98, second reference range 2.5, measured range 2.05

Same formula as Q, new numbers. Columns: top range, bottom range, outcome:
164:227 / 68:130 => 1.25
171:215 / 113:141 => 1.23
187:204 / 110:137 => 1.26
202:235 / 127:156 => 1.05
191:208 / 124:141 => 1.20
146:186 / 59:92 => 1.28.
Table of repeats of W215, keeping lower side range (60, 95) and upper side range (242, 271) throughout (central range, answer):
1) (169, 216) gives -0.17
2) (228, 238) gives -0.06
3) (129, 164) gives -0.07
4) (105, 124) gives 0.03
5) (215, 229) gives -0.04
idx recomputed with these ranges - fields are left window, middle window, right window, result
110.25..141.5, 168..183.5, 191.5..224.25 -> -3.0 min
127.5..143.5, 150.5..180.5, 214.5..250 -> -5.0 min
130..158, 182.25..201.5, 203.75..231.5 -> -3.2 min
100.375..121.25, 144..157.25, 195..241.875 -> -1.3 min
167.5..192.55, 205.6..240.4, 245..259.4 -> 2.5 min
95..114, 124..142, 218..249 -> -0.3 min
